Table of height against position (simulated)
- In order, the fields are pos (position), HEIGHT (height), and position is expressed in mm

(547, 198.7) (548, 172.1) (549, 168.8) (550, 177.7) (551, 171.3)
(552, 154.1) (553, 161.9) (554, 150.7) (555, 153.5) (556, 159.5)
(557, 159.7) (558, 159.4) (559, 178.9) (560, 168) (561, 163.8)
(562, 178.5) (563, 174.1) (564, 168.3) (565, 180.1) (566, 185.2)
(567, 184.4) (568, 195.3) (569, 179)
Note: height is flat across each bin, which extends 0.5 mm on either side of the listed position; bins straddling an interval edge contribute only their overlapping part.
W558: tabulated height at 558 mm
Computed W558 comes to 159.4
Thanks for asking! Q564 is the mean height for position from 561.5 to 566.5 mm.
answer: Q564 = 177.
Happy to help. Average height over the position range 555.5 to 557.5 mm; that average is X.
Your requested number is 160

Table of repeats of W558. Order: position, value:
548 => 172.1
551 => 171.3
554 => 150.7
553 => 161.9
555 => 153.5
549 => 168.8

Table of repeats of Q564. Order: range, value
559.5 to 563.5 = 171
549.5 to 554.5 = 163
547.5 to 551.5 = 172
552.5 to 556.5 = 156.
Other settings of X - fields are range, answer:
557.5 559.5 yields 169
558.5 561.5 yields 170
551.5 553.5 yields 158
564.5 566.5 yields 183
